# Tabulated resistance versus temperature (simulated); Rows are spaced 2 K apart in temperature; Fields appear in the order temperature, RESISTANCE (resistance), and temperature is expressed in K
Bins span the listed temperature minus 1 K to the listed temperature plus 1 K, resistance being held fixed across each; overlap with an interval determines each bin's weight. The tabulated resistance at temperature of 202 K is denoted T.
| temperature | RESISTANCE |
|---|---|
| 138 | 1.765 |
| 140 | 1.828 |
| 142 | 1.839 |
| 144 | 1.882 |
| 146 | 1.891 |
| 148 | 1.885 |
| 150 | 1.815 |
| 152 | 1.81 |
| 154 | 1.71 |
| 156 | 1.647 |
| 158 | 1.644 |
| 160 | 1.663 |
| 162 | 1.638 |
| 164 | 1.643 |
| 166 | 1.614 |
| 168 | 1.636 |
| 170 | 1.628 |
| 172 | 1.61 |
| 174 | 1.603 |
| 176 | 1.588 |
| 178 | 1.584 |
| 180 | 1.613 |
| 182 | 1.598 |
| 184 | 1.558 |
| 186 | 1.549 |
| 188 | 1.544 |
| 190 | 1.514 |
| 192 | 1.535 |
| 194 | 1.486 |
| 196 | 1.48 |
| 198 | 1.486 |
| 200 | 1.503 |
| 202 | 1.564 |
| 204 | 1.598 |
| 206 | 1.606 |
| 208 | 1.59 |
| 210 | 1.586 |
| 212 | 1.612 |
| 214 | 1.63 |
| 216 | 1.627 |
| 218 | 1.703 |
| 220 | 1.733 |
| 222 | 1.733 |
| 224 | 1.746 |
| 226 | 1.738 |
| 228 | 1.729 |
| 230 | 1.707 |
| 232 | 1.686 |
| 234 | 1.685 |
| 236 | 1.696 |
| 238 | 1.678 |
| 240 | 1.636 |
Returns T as 1.564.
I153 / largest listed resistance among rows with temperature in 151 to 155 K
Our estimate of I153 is 1.81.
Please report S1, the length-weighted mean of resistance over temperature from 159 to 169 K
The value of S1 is 1.64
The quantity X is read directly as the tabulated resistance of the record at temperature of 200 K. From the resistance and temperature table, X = 1.503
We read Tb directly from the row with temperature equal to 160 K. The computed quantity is 1.663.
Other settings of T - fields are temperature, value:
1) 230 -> 1.707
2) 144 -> 1.882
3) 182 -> 1.598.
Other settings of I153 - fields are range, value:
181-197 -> 1.598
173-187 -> 1.613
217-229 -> 1.746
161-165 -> 1.643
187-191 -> 1.544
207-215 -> 1.63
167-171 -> 1.636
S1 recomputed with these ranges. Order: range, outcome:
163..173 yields 1.63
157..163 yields 1.65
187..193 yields 1.53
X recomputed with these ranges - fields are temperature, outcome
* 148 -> 1.885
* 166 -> 1.614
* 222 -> 1.733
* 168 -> 1.636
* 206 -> 1.606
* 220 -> 1.733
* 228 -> 1.729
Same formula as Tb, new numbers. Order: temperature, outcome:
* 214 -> 1.63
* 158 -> 1.644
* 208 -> 1.59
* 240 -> 1.636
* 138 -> 1.765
